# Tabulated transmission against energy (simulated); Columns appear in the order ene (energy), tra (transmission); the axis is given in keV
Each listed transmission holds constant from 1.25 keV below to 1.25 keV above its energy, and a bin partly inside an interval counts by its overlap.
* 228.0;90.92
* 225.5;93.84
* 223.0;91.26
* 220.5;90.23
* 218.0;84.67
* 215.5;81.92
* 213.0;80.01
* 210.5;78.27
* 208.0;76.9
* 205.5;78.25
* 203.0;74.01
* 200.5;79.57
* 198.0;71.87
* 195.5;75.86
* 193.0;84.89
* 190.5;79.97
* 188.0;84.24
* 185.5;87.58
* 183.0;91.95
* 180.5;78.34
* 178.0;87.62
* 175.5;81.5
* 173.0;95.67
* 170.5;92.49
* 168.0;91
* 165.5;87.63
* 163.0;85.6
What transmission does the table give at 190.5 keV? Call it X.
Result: 79.97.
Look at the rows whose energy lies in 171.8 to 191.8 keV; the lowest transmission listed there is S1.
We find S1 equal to 78.34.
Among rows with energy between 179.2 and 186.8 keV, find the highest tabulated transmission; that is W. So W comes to 91.95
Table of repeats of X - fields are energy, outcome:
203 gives 74.01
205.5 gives 78.25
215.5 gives 81.92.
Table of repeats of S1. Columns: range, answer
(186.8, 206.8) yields 71.87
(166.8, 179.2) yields 81.5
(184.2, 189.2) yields 84.24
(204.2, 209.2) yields 76.9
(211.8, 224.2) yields 80.01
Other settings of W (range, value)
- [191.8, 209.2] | 84.89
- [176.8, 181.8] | 87.62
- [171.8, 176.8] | 95.67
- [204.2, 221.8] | 90.23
